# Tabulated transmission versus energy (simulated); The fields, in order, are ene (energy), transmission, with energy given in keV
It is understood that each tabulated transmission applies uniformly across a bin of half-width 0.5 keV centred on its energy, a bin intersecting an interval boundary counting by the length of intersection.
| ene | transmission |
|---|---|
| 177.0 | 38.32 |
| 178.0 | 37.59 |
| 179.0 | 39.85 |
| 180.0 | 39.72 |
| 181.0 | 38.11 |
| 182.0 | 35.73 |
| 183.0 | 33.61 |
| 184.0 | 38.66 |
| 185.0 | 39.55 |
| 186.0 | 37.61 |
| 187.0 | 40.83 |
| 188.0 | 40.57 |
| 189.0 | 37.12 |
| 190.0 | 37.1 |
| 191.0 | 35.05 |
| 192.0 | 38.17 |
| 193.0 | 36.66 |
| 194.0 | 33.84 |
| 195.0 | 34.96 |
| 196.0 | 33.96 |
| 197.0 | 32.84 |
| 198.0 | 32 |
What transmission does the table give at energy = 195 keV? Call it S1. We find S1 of 34.96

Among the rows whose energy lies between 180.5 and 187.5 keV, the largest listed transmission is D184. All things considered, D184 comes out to 40.83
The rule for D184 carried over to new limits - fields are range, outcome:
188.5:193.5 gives 38.17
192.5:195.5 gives 36.66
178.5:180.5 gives 39.85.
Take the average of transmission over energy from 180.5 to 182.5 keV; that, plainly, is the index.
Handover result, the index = 36.9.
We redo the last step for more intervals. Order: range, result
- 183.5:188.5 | 39.4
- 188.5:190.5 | 37.1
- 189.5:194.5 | 36.2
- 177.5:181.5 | 38.8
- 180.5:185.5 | 37.1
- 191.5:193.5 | 37.4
